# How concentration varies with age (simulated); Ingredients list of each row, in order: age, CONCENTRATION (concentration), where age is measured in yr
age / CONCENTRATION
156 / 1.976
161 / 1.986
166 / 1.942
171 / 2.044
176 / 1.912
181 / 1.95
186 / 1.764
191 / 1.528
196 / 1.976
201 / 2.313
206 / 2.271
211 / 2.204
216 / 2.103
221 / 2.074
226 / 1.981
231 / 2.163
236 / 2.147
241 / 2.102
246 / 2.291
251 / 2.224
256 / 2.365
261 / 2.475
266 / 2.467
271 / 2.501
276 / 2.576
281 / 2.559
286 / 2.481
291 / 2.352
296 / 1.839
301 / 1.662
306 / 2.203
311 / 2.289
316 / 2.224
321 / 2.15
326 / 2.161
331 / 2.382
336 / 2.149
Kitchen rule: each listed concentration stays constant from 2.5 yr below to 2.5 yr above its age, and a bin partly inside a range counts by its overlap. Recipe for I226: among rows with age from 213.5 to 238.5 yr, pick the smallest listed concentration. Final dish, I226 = 1.981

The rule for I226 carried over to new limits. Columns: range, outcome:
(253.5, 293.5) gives 2.352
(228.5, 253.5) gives 2.102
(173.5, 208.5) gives 1.528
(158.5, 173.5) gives 1.942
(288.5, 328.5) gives 1.662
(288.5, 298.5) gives 1.839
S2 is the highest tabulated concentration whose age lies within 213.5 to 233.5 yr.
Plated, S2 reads 2.163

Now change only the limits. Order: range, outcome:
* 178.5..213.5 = 2.313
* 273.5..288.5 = 2.576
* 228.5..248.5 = 2.291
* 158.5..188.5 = 2.044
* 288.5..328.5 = 2.352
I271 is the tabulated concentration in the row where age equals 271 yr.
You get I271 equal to 2.501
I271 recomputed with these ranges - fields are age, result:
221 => 2.074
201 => 2.313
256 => 2.365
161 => 1.986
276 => 2.576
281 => 2.559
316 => 2.224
